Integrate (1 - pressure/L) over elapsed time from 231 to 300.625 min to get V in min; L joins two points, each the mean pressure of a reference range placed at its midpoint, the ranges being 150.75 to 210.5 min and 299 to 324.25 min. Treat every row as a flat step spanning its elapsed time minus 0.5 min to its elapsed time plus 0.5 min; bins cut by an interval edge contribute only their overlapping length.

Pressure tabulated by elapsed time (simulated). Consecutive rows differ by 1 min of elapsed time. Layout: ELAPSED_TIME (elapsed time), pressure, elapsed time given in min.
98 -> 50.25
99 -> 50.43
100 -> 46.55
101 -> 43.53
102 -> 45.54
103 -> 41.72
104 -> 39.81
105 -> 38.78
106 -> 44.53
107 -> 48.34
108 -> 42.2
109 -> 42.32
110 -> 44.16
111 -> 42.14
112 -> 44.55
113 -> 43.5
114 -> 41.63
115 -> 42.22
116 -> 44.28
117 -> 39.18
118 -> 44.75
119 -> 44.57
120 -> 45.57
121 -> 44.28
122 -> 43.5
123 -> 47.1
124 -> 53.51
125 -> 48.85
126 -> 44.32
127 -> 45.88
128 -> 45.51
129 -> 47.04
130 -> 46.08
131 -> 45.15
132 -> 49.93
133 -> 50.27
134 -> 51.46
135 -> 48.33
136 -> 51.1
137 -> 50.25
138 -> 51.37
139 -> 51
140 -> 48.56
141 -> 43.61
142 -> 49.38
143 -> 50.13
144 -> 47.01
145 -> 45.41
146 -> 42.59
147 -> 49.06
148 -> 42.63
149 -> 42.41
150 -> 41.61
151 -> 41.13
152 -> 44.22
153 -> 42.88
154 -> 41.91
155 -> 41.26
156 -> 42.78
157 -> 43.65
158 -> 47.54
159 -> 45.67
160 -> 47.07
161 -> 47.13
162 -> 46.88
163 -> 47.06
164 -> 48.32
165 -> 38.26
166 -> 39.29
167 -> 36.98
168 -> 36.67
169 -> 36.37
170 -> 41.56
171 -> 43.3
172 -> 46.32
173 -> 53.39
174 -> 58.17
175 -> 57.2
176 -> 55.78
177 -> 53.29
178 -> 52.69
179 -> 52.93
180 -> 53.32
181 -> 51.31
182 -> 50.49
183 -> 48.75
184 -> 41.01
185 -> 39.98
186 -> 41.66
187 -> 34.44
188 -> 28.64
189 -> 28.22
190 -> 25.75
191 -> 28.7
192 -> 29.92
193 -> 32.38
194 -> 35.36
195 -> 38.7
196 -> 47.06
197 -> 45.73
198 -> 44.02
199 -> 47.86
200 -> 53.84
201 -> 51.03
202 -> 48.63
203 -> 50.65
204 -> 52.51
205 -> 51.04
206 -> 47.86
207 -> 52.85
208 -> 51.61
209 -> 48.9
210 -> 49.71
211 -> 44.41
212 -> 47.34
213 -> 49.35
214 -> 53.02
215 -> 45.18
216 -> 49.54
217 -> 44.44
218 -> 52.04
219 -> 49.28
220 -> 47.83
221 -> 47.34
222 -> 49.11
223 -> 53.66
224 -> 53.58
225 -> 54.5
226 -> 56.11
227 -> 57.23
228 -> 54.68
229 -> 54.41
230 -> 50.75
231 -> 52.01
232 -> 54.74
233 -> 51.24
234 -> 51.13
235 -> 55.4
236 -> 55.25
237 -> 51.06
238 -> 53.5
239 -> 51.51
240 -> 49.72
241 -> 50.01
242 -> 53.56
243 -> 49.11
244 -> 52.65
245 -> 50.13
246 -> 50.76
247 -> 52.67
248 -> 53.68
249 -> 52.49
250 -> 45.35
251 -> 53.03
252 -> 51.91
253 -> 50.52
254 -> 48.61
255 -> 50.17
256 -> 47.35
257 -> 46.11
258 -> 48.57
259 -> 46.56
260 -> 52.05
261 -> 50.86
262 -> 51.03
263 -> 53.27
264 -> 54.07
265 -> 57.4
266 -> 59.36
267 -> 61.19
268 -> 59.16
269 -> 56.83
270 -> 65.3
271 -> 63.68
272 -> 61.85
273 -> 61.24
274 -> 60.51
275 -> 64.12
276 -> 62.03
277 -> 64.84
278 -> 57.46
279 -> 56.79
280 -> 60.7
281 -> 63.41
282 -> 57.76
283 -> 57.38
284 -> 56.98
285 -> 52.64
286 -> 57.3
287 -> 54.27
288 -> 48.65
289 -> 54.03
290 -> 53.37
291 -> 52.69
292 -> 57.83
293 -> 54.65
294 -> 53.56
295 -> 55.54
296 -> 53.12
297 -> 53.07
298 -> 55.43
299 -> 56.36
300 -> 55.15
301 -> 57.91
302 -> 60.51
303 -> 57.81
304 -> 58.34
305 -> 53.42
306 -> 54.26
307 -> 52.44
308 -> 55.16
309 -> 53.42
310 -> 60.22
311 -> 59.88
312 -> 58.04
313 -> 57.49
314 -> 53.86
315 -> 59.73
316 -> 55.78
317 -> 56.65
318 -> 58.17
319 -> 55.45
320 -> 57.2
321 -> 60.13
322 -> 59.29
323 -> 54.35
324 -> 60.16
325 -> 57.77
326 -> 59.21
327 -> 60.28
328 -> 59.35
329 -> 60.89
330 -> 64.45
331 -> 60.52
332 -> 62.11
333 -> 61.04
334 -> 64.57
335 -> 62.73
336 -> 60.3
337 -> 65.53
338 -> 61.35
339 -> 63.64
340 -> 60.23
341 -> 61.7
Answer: -2.5 min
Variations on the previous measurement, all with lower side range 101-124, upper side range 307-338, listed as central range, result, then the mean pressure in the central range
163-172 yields 1.29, 40.8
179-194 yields 3.19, 38.6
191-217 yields 2.08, 46.3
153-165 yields 0.52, 45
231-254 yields 0.62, 51.7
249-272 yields 0.45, 53.5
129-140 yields -1.00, 49.3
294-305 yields 0.25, 56.1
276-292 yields -0.16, 56.8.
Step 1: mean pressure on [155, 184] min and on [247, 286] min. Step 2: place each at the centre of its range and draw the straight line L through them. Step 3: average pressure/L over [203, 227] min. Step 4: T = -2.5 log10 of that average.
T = 0.02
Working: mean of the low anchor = 47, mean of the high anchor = 55.7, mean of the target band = 50.2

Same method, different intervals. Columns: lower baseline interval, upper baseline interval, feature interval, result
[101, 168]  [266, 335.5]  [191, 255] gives 0.052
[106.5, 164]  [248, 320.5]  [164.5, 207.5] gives 0.113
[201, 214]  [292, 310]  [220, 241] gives -0.031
